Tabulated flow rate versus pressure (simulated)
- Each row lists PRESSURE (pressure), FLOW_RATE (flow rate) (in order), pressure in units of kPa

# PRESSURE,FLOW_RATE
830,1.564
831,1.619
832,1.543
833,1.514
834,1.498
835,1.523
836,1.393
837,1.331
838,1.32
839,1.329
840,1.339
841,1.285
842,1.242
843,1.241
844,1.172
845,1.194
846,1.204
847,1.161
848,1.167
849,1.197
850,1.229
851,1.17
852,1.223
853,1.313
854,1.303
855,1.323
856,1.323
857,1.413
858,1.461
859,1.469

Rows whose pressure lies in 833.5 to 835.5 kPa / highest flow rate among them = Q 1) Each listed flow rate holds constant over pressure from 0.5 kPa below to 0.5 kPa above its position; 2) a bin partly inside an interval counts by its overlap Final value 1.523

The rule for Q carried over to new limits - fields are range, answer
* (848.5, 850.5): 1.229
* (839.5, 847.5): 1.339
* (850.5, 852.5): 1.223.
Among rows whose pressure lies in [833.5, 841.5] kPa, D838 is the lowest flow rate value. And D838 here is 1.285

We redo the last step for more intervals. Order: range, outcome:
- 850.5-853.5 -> 1.17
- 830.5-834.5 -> 1.498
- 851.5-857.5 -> 1.223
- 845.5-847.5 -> 1.161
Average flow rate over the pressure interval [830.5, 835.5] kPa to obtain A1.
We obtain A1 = 1.54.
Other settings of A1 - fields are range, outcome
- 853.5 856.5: 1.32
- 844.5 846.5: 1.2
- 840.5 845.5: 1.23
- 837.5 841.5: 1.32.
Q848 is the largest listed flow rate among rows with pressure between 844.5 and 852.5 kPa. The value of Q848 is 1.229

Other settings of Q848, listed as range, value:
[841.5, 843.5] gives 1.242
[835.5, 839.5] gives 1.393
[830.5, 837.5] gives 1.619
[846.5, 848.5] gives 1.167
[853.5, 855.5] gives 1.323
